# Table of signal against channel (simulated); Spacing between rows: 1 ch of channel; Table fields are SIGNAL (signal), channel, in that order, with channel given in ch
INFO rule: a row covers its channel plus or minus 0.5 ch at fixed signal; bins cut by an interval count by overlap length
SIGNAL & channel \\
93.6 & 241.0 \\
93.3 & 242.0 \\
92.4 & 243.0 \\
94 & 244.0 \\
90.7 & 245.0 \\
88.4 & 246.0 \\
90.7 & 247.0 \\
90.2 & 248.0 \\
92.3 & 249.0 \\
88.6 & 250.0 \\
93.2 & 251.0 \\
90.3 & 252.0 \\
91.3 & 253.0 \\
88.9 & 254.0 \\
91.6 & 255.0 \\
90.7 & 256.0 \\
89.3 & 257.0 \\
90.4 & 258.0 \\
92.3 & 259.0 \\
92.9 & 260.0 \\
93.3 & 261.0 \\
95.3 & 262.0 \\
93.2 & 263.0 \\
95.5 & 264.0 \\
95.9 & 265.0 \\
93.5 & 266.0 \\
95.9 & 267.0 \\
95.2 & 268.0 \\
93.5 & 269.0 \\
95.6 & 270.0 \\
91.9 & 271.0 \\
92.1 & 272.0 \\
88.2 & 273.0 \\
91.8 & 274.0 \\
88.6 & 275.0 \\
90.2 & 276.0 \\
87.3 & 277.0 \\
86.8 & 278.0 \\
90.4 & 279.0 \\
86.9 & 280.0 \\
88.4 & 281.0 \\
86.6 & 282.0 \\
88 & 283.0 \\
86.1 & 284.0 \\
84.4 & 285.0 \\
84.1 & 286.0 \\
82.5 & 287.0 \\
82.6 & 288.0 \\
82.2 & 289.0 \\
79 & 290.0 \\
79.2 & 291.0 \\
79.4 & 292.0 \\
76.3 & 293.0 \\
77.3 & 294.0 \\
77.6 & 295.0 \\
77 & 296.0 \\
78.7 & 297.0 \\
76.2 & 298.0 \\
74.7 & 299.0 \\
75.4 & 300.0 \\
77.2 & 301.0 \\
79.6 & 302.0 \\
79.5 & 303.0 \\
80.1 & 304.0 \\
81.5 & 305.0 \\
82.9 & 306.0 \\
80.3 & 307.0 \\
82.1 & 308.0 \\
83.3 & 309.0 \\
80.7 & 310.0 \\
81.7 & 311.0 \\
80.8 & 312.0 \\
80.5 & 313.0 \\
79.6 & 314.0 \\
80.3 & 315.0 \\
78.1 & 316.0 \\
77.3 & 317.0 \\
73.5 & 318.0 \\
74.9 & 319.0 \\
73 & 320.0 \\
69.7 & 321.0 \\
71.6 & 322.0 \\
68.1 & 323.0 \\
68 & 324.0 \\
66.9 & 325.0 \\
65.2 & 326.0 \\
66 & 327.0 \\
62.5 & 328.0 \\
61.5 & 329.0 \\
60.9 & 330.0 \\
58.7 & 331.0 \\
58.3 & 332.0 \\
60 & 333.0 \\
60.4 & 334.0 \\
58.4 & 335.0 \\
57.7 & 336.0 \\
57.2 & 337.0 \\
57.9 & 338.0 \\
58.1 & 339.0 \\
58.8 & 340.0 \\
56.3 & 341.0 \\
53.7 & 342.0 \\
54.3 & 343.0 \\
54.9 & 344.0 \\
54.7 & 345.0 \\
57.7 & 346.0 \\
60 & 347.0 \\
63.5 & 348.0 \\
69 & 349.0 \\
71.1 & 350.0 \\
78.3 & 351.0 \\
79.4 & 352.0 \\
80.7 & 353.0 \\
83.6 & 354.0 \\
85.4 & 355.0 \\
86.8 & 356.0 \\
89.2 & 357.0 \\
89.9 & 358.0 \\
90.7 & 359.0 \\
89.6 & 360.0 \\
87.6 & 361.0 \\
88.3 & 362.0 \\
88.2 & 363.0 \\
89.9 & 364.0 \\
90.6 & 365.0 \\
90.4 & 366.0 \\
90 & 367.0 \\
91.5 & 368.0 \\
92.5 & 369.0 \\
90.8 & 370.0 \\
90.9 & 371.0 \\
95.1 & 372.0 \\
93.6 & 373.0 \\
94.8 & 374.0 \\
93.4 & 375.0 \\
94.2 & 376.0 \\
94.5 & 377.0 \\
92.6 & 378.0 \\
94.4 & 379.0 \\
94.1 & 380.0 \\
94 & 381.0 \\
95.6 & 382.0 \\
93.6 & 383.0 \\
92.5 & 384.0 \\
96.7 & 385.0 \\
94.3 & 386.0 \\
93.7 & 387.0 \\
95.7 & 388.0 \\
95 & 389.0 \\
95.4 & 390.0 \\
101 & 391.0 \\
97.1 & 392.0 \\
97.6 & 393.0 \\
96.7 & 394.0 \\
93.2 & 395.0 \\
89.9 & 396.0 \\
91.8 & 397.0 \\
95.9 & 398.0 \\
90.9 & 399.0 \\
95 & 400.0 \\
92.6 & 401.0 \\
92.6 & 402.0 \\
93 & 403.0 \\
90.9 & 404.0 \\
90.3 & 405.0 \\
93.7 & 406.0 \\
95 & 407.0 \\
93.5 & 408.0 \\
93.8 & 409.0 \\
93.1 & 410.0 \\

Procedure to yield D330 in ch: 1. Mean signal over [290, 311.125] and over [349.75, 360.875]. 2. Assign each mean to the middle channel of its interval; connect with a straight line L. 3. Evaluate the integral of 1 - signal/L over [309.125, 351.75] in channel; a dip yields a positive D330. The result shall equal 8.05 ch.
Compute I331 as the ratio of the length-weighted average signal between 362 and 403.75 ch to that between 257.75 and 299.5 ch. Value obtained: 1.07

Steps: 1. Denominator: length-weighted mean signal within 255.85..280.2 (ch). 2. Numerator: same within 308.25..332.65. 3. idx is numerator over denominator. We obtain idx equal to 0.78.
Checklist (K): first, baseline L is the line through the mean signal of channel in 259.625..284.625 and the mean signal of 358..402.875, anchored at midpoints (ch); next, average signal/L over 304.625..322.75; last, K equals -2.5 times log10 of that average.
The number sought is 0.18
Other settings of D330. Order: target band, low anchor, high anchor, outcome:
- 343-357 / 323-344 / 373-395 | 0.1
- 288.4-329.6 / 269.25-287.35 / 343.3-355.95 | 2.3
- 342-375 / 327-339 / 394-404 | -3.9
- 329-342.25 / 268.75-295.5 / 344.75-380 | 4.2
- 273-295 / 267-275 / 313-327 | 0.7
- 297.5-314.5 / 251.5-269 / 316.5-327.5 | -0.8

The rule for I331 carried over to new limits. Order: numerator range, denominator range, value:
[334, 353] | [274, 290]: 0.71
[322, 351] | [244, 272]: 0.66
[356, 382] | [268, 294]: 1.06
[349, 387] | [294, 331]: 1.20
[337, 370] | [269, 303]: 0.91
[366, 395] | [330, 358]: 1.43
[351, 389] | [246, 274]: 0.99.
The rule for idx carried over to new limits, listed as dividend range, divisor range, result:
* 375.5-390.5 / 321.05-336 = 1.49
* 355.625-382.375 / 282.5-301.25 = 1.15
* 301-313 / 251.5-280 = 0.88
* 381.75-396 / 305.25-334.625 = 1.33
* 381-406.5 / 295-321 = 1.20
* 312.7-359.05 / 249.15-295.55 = 0.77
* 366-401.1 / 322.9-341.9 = 1.55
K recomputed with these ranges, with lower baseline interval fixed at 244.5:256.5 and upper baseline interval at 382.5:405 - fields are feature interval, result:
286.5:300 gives 0.17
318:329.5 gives 0.33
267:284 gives 0.01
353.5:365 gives 0.06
